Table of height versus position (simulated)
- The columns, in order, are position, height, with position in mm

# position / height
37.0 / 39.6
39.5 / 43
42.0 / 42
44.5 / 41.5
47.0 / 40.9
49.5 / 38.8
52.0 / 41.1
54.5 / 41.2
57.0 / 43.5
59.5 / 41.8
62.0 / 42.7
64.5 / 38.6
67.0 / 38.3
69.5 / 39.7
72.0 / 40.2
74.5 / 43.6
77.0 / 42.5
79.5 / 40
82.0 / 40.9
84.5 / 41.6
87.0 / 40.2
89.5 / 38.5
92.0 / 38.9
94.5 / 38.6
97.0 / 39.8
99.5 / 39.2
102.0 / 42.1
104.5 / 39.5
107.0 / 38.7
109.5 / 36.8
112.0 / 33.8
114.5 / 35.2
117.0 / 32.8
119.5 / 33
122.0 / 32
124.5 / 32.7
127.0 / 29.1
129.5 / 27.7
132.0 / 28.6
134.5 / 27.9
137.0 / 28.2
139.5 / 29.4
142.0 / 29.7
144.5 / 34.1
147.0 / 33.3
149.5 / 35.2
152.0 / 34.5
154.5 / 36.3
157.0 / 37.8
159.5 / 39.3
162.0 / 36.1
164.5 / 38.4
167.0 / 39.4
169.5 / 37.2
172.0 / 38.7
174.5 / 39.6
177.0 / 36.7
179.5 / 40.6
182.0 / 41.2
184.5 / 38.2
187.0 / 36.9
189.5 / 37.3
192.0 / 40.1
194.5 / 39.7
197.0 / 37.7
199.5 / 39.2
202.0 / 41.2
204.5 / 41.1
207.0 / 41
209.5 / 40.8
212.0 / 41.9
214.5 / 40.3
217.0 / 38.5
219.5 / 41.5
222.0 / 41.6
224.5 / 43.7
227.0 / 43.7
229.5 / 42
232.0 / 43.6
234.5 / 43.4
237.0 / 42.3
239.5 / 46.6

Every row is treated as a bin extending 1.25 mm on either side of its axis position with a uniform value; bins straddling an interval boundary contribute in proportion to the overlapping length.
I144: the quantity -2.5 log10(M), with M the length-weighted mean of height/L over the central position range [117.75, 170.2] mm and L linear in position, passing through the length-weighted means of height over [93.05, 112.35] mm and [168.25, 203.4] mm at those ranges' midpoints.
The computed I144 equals 0.17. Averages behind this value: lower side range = 38.8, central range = 33.3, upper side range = 38.9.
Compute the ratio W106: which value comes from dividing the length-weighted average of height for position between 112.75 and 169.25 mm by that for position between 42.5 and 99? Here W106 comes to 0.82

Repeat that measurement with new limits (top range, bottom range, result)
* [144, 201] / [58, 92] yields 0.93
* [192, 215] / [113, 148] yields 1.30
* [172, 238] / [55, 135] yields 1.08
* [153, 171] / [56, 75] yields 0.92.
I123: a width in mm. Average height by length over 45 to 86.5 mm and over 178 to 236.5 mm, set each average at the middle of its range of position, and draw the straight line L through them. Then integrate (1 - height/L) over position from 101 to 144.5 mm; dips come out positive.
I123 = 8.6 mm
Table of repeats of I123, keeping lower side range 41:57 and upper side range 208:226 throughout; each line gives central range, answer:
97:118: 1.9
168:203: 2.0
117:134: 4.4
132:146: 3.9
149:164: 1.6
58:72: 0.3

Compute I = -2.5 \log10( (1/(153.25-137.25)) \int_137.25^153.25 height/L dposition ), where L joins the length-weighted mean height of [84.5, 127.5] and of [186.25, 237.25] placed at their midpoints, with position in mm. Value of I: 0.18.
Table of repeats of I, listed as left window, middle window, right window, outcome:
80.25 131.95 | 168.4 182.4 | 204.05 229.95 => 0.02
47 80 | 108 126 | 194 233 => 0.21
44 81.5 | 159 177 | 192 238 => 0.08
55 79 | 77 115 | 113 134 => -0.09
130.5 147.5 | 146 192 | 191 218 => -0.09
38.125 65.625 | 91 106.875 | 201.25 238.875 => 0.05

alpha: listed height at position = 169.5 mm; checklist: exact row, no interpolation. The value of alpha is 37.2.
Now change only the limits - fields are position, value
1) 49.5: 38.8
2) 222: 41.6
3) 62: 42.7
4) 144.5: 34.1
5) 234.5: 43.4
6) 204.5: 41.1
